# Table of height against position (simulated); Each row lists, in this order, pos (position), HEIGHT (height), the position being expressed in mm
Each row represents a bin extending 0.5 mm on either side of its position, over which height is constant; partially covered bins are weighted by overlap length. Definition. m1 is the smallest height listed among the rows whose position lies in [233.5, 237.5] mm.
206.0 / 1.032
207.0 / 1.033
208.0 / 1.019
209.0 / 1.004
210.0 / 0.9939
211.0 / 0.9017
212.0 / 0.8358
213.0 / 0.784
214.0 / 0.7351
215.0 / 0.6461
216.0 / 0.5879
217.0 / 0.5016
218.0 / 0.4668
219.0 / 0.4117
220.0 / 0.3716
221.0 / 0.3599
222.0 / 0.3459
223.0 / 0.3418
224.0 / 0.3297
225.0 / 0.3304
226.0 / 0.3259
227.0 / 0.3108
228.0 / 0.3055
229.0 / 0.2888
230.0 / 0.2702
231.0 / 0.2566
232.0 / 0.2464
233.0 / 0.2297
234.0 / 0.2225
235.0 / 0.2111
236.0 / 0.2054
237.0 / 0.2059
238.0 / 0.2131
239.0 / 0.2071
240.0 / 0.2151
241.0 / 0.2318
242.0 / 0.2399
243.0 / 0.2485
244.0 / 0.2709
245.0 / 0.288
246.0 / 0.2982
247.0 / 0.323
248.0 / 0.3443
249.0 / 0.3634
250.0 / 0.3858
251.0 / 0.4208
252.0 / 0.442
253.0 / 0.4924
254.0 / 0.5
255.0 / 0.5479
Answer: 0.2054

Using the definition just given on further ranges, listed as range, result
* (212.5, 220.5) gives 0.3716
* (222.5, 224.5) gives 0.3297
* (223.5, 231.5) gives 0.2566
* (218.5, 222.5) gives 0.3459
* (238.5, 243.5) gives 0.2071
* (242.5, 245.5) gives 0.2485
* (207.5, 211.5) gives 0.9017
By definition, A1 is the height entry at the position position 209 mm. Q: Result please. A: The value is 1.004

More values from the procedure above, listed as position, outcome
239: 0.2071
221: 0.3599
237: 0.2059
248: 0.3443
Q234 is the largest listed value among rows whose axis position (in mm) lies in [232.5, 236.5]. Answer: 0.2297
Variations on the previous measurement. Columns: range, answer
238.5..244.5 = 0.2709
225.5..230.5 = 0.3259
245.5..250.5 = 0.3858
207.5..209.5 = 1.019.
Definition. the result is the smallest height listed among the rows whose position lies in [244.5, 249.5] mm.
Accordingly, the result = 0.288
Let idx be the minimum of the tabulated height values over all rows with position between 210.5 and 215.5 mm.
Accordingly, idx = 0.6461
